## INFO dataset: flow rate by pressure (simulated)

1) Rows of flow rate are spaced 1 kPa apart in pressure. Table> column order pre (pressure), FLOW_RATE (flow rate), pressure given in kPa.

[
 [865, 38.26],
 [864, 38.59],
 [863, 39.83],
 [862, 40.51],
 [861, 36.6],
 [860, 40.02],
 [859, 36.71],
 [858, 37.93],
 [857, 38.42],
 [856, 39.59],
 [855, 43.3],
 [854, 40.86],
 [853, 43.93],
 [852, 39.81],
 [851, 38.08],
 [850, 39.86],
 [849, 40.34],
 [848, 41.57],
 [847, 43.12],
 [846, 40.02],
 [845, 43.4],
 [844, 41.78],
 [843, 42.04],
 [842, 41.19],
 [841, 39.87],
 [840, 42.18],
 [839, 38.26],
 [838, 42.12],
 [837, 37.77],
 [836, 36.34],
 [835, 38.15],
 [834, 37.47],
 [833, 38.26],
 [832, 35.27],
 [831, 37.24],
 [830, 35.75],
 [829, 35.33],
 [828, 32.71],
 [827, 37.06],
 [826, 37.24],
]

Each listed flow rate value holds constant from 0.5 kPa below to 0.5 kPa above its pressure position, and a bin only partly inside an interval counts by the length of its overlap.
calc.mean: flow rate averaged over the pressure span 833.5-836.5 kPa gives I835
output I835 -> 37.3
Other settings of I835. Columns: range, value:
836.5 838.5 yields 39.9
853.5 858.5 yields 40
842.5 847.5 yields 42.1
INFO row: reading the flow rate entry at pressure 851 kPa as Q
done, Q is 38.08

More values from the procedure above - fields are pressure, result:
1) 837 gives 37.77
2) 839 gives 38.26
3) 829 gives 35.33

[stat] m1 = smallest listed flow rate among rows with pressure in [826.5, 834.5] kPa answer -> 32.71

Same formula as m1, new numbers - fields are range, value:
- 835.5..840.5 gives 36.34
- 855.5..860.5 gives 36.71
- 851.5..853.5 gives 39.81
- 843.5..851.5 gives 38.08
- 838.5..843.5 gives 38.26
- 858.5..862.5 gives 36.6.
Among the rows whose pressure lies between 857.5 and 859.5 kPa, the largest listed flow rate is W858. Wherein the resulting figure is 37.93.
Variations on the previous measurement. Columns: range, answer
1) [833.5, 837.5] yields 38.15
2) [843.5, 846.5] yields 43.4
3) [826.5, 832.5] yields 37.24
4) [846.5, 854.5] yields 43.93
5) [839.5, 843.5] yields 42.18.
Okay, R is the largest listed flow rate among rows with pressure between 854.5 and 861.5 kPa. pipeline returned 43.3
